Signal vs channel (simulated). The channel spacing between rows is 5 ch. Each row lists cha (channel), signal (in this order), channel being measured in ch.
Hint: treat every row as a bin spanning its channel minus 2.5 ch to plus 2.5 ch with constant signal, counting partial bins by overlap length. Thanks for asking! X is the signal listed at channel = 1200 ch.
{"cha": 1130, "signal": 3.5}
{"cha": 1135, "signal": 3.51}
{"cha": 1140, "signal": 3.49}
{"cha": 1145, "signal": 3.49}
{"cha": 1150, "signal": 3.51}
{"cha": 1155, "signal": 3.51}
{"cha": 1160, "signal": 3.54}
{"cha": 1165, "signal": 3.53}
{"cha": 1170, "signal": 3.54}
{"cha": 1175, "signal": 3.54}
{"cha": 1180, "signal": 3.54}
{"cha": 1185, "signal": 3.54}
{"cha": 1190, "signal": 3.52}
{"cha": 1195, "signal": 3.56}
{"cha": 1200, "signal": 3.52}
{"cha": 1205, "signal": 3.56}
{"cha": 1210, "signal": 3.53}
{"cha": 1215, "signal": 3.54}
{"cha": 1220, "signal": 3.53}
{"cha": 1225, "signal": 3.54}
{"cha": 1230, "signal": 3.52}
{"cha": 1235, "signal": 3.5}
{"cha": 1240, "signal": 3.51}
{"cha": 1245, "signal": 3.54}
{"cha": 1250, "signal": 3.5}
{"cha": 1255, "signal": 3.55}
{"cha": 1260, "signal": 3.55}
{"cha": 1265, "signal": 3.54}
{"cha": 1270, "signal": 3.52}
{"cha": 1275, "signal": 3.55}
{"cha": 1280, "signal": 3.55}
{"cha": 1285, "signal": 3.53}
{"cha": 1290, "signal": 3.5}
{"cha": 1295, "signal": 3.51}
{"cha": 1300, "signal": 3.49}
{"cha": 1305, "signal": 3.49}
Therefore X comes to 3.52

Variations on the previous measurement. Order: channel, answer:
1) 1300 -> 3.49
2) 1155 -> 3.51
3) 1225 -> 3.54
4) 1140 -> 3.49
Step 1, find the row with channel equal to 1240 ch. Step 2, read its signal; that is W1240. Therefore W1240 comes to 3.51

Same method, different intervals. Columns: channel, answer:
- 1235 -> 3.5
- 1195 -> 3.56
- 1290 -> 3.5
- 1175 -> 3.54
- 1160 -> 3.54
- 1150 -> 3.51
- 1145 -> 3.49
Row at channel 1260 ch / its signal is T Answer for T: 3.55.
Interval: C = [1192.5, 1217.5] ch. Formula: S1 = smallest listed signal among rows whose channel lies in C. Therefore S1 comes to 3.52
